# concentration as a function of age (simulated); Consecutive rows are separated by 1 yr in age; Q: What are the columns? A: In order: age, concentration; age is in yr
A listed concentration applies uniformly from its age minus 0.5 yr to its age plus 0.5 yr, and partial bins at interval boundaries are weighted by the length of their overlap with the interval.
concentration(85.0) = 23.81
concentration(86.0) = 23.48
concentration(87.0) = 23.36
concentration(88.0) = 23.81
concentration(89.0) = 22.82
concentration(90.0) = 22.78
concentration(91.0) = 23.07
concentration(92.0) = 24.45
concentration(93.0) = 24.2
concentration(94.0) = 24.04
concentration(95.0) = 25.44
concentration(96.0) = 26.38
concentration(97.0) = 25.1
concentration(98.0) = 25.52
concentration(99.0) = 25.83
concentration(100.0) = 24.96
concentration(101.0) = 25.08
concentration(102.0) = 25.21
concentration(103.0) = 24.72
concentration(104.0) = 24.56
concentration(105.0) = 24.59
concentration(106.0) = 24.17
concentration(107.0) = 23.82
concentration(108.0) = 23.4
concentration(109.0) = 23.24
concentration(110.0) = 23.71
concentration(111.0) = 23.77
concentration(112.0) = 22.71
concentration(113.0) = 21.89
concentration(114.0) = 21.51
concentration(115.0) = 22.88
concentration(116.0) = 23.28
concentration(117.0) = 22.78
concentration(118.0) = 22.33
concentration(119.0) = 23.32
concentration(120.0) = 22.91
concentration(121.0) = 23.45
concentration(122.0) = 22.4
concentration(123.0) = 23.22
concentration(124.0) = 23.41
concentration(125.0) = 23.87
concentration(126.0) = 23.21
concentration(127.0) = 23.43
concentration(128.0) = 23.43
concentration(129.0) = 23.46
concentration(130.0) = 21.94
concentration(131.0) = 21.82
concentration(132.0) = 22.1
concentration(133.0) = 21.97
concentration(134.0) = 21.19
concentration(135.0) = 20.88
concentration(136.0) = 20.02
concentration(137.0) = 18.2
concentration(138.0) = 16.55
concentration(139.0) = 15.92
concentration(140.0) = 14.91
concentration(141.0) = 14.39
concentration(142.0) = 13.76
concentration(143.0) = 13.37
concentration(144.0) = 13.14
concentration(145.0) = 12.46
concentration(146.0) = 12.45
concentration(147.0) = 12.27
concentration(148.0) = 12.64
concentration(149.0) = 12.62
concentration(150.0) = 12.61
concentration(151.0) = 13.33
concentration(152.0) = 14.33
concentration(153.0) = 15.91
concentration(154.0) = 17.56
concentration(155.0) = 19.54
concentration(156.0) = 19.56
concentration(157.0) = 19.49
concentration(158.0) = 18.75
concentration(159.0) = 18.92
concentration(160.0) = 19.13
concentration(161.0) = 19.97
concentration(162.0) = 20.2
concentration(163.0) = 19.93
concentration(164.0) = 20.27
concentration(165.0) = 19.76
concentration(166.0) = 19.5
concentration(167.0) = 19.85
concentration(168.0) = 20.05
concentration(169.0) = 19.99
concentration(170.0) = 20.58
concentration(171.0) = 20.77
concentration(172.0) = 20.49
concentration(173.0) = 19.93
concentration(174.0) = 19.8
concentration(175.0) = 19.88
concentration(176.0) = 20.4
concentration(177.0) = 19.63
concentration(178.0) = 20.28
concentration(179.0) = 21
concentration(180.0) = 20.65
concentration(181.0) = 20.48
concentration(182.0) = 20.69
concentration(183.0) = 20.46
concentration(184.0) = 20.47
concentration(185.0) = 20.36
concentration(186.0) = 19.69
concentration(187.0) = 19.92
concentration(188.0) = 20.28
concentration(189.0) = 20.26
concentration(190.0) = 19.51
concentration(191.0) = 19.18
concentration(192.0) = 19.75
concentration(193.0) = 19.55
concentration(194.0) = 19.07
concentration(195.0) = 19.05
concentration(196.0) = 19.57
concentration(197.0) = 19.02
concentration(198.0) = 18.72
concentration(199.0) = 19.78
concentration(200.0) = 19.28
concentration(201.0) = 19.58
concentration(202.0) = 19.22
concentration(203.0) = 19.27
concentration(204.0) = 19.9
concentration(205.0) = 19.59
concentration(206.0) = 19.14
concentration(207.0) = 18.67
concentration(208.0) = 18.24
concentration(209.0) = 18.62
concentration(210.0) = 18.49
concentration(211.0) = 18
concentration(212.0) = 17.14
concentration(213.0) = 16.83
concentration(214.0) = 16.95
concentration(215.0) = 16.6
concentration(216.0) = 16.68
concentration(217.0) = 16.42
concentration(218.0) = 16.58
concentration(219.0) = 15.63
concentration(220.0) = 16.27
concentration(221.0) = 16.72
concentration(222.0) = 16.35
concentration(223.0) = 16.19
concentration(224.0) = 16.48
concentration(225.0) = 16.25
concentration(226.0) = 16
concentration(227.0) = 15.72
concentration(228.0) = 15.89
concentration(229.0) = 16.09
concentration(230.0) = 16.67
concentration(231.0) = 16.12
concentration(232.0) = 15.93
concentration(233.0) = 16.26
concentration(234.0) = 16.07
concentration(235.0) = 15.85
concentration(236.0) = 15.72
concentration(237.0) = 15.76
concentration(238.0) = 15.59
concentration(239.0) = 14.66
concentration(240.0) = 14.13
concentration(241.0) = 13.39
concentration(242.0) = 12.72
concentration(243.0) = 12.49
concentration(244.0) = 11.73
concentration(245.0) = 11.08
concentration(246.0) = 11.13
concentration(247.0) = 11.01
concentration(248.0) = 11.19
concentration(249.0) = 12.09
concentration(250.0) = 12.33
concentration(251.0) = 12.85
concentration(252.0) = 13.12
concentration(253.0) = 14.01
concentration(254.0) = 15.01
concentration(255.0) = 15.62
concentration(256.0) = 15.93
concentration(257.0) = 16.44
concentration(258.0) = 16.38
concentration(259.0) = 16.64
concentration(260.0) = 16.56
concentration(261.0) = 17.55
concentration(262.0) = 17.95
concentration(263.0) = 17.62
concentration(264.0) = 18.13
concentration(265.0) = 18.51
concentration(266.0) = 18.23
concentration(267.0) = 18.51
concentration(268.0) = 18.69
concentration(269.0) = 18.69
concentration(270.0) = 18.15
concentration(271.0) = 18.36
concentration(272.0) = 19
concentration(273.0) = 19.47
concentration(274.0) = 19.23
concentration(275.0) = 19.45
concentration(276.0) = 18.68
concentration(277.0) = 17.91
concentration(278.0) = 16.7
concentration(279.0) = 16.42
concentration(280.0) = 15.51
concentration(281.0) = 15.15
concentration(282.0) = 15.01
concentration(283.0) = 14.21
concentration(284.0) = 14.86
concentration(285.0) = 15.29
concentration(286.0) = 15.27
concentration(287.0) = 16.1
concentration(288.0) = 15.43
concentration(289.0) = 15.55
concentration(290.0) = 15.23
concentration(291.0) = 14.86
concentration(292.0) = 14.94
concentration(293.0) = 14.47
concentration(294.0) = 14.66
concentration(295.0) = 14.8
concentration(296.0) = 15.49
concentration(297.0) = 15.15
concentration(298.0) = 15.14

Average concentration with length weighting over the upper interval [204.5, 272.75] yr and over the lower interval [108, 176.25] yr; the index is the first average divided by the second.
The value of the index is 0.82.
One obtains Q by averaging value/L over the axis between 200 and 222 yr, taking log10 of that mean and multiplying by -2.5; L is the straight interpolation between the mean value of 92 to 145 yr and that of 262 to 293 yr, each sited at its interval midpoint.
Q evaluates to 0.07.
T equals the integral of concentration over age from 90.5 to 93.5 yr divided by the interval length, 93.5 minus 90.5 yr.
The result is 23.9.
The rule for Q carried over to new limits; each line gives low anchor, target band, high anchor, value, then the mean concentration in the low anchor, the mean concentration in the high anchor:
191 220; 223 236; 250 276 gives 0.11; 18.4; 17.1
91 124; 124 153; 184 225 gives 0.25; 23.9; 18.4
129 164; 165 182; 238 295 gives -0.20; 17.2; 15.6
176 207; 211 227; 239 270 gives 0.08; 19.8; 15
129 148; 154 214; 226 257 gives -0.23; 17.1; 14.3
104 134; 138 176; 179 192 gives 0.23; 23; 20.2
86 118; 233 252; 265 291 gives 0.35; 23.9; 17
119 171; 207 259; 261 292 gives 0.15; 18.8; 17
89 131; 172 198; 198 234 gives -0.04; 23.7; 17.4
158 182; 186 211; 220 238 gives -0.07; 20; 16.1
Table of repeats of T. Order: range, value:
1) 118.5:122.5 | 23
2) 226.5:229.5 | 15.9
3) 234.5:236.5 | 15.8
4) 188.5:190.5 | 19.9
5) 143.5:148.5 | 12.6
